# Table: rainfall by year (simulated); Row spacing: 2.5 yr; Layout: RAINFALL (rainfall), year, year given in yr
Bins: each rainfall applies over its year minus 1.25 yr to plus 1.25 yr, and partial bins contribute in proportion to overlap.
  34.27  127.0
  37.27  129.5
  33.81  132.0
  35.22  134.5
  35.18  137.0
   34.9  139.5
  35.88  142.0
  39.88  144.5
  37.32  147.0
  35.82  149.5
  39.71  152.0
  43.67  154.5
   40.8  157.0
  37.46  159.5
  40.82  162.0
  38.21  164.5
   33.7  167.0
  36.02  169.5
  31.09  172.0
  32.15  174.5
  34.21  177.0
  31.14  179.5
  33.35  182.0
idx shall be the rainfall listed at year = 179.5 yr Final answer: 31.14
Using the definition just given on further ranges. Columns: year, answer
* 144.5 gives 39.88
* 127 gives 34.27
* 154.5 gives 43.67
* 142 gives 35.88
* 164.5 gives 38.21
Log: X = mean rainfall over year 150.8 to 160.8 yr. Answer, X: 40.4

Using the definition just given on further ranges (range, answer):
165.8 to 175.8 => 33.2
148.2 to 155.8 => 39.7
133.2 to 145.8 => 36.2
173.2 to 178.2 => 33.1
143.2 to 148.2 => 38.6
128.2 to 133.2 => 35.5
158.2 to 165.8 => 38.8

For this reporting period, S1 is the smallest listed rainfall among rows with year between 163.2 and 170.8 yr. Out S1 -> 33.7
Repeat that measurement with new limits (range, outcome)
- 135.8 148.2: 34.9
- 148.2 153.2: 35.82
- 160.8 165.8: 38.21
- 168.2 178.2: 31.09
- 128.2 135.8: 33.81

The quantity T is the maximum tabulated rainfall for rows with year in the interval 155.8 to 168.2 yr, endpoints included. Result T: 40.82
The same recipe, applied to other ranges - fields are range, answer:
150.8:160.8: 43.67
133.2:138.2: 35.22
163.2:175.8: 38.21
